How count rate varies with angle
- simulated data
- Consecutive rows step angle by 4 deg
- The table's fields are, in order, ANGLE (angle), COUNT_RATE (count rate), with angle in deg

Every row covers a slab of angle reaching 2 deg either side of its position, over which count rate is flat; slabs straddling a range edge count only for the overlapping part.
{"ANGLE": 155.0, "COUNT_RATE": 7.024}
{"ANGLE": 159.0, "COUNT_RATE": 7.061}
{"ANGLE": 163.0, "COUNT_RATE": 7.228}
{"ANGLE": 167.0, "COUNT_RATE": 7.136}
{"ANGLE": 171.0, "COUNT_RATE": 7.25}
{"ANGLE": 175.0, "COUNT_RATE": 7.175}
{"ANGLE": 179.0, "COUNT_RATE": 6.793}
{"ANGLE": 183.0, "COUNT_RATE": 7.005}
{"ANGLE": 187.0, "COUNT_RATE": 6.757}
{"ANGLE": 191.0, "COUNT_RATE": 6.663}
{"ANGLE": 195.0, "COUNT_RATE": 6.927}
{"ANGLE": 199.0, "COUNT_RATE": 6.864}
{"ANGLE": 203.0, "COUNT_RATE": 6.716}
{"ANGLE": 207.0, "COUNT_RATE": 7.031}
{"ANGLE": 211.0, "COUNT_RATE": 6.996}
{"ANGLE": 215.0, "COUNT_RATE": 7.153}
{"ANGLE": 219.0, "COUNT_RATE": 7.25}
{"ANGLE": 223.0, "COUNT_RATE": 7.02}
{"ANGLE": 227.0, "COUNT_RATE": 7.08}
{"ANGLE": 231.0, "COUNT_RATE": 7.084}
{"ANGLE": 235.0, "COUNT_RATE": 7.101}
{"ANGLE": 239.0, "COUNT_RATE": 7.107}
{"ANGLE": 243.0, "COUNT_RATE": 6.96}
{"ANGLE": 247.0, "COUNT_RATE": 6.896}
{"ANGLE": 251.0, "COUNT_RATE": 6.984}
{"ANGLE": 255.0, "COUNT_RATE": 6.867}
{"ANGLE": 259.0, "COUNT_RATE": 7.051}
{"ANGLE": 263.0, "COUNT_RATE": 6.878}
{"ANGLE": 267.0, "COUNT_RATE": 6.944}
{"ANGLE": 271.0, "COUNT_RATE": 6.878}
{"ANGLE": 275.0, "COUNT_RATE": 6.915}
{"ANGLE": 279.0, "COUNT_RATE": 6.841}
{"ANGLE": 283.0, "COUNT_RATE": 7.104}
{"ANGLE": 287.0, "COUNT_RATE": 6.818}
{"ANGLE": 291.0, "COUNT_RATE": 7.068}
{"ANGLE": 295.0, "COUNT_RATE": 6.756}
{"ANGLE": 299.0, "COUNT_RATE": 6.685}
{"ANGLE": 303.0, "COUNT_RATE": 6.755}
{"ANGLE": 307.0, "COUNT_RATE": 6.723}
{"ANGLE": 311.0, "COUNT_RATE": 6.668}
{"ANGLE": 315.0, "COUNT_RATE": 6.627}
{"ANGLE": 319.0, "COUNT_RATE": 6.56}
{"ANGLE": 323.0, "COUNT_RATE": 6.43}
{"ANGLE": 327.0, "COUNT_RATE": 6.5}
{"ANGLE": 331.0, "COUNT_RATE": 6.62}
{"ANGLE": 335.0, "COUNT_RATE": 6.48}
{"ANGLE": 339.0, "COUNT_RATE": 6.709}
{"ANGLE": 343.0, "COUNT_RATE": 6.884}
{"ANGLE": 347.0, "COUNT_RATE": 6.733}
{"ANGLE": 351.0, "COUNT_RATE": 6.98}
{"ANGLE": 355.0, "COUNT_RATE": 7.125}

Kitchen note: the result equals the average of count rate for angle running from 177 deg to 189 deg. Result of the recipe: 6.85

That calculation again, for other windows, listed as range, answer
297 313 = 6.71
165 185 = 7.07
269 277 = 6.9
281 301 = 6.89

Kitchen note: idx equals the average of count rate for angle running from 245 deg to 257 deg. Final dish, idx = 6.92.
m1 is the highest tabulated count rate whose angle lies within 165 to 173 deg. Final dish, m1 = 7.25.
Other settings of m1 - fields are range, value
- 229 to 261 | 7.107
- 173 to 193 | 7.175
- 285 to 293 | 7.068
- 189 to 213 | 7.031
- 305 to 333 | 6.723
